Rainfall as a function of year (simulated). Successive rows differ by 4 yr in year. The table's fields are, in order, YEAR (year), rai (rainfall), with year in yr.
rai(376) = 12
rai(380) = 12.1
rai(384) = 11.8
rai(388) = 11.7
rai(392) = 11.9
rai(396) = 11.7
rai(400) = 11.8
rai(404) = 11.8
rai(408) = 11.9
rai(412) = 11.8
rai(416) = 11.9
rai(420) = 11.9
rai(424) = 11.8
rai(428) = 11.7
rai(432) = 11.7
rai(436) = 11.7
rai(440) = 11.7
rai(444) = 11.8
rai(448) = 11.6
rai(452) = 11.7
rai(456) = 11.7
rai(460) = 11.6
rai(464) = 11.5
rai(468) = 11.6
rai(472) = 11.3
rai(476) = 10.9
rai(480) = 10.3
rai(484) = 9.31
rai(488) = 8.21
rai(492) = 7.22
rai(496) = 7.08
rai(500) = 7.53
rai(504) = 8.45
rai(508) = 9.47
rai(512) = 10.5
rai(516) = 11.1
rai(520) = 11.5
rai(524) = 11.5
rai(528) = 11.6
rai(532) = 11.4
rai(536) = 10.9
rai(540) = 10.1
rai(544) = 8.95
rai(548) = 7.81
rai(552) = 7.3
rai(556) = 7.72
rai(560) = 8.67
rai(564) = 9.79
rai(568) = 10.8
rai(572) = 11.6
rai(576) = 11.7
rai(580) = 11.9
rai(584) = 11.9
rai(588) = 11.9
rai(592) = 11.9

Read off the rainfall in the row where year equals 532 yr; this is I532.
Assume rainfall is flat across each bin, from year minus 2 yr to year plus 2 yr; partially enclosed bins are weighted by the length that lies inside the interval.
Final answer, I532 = 11.4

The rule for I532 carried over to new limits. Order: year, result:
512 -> 10.5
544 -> 8.95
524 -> 11.5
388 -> 11.7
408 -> 11.9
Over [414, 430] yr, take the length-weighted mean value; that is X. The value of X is 11.8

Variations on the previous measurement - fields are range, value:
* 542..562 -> 8.09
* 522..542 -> 11.1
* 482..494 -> 8.25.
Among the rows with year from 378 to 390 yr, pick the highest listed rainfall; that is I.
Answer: 12.1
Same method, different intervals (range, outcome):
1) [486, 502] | 8.21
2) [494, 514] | 10.5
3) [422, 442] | 11.8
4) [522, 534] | 11.6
